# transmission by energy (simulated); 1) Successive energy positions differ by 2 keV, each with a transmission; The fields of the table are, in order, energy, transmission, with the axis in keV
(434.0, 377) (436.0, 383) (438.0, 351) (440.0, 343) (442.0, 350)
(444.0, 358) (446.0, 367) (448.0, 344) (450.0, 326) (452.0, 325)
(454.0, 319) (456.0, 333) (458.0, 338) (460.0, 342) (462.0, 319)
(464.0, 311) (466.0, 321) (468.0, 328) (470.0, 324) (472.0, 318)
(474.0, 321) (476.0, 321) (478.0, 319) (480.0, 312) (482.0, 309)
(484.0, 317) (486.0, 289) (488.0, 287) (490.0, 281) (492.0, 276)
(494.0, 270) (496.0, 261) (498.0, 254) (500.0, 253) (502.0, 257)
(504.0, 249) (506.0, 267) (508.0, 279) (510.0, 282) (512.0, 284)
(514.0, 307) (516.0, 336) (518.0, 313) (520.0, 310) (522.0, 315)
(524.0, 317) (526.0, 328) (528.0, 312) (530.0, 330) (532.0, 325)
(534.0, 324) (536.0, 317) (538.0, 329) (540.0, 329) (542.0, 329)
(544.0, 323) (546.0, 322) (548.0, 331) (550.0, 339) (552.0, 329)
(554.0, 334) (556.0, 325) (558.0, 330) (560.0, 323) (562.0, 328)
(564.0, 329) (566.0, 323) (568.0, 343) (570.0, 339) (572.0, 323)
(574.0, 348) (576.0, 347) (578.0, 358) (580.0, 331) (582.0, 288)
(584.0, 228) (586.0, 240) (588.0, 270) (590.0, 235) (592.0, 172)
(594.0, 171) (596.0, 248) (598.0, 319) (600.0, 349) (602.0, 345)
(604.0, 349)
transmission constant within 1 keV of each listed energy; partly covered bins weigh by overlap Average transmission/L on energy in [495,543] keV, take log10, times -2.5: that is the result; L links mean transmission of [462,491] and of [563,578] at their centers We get 0.081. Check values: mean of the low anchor 312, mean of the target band 300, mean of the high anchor 337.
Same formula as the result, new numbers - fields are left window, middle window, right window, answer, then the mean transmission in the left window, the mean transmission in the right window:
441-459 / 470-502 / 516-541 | 0.14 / 340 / 321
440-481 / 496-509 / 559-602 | 0.22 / 330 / 297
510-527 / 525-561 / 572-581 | 0.00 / 312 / 343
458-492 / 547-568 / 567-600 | -0.13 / 313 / 287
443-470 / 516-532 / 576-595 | -0.09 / 333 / 260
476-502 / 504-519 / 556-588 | 0.01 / 286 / 317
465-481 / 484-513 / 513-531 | 0.17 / 320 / 319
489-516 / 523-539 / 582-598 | -0.23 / 273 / 233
